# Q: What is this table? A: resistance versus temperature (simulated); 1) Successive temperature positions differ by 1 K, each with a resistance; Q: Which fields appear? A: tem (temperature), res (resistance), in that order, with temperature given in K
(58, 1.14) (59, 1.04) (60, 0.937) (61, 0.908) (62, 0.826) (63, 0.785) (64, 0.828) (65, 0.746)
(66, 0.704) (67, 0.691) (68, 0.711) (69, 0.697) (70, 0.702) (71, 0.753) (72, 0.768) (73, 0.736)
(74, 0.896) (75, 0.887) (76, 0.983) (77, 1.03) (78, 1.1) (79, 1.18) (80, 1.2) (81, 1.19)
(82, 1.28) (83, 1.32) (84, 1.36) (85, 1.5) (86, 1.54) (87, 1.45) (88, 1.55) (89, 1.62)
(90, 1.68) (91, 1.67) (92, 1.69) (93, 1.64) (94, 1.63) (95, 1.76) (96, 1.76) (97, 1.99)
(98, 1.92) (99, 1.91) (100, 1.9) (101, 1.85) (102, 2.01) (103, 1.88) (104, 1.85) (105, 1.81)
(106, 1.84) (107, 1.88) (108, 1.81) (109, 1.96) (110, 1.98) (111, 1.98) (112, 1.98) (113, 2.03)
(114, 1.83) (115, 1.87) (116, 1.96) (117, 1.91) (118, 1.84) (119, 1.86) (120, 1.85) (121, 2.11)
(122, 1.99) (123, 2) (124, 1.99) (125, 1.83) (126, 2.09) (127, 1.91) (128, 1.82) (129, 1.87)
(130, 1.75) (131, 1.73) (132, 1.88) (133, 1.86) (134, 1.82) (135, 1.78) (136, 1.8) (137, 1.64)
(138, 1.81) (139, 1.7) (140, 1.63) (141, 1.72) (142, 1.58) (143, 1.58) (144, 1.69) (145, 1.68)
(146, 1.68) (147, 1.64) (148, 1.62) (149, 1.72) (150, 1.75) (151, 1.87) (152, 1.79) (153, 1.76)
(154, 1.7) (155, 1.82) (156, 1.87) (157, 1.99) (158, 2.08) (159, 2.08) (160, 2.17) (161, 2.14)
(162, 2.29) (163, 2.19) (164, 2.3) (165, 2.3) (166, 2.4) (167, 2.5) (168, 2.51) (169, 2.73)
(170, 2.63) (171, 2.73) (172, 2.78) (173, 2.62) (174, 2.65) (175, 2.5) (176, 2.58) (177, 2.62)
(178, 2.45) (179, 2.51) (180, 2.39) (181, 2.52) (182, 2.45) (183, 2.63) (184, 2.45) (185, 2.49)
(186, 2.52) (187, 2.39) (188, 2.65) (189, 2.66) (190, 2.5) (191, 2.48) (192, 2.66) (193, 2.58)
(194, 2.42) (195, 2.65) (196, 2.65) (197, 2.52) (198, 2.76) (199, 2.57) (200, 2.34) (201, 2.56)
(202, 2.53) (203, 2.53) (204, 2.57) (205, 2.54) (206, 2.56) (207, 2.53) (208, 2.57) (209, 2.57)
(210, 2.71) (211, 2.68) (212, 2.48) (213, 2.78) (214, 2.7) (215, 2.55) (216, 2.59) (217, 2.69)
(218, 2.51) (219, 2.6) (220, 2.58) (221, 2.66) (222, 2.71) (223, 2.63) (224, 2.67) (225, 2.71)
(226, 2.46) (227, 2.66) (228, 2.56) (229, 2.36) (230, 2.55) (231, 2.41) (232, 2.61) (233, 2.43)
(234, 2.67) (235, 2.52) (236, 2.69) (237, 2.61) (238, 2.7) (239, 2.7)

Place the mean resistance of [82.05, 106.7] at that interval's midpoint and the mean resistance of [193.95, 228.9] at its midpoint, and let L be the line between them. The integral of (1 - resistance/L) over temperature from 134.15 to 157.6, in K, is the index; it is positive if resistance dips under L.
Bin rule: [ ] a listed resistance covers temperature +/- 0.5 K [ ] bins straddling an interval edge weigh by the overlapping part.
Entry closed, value 4.06 K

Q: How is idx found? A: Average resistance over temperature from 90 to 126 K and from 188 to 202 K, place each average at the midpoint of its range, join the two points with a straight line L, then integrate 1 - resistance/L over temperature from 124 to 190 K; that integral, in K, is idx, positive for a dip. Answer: 4.8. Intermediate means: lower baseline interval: 1.88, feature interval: 2.11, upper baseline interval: 2.57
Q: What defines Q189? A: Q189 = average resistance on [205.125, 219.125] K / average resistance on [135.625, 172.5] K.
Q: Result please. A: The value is 1.31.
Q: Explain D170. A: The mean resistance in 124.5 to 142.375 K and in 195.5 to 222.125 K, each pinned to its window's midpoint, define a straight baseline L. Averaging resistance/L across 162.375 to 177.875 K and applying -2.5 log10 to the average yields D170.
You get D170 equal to -0.161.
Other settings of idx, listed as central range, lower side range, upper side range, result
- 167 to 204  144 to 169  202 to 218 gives -3.9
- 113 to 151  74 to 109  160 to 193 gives 3.7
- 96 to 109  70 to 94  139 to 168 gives -3.9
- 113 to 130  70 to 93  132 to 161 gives -3.7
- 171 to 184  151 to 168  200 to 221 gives -1.7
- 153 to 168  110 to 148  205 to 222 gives -0.1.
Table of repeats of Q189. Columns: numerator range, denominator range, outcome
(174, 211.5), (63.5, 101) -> 2.00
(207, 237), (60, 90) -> 2.49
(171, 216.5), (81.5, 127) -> 1.42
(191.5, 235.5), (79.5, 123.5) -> 1.46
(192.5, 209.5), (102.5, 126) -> 1.33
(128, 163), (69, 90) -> 1.57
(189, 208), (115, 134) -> 1.35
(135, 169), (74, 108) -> 1.23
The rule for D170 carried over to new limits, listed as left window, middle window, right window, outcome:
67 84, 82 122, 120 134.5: -0.24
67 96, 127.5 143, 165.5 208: 0.09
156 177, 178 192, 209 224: -0.01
